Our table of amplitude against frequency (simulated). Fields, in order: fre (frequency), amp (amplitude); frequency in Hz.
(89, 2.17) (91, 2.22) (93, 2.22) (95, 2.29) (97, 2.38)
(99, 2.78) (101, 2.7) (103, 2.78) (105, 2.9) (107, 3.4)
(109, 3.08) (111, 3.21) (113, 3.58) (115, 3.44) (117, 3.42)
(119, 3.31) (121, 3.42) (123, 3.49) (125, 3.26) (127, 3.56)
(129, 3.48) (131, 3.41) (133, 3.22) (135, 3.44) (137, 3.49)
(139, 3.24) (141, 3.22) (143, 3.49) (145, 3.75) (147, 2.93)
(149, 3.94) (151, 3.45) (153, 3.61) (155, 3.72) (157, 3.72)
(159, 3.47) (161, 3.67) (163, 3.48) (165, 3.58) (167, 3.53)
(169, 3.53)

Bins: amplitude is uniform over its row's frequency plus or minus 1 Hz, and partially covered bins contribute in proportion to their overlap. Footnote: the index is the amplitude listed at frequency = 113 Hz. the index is 3.58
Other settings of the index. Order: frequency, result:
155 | 3.72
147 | 2.93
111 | 3.21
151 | 3.45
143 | 3.49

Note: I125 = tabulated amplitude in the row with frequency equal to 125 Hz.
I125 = 3.26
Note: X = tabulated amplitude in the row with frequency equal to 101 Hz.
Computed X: 2.7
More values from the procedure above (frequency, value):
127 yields 3.56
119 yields 3.31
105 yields 2.9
